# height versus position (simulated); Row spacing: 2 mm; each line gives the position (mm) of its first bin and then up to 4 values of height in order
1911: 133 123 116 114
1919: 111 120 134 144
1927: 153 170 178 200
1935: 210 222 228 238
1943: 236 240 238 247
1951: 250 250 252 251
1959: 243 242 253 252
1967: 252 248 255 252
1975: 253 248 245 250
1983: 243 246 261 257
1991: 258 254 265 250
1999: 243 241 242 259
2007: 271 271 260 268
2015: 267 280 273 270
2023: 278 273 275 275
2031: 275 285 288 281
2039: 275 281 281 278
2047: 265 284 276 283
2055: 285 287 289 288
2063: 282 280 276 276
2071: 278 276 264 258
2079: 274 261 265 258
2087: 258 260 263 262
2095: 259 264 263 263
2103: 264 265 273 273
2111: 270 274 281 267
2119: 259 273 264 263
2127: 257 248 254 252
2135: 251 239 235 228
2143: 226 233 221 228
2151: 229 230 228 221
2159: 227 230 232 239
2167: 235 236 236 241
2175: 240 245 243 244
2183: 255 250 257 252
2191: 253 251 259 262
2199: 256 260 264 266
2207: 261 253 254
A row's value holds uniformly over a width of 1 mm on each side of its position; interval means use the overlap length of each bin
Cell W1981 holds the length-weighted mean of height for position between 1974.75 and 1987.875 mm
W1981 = 249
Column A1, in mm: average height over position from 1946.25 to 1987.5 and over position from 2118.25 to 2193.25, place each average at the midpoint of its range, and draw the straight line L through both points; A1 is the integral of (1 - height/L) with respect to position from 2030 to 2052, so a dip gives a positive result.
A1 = -2.9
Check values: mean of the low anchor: 249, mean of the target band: 279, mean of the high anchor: 242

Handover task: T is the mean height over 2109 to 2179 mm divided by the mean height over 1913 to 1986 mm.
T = 1.14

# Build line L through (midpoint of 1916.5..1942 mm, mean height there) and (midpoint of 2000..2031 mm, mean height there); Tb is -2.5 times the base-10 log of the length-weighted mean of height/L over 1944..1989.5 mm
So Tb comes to -0.17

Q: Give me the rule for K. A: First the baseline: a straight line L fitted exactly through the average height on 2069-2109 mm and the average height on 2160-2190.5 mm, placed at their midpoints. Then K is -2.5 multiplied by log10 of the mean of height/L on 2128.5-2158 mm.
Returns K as 0.073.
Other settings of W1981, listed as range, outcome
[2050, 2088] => 274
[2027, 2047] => 279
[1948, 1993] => 250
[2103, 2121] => 270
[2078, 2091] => 263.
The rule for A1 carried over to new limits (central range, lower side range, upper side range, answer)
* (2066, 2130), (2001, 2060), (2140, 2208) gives -1.64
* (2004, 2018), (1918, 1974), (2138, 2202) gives -2.79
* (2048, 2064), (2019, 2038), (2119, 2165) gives -0.95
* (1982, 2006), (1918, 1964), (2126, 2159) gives -3.93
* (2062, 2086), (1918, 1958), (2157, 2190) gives -4.87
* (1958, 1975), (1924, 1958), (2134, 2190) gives -2.28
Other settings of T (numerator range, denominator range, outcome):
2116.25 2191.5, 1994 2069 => 0.89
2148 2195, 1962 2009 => 0.95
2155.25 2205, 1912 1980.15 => 1.16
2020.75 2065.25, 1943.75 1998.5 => 1.12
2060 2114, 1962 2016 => 1.06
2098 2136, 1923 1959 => 1.22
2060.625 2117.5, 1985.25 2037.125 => 1.01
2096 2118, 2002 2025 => 1.01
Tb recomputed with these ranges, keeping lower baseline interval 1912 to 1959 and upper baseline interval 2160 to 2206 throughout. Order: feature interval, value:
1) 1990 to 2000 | -0.224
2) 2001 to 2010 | -0.231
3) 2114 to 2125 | -0.148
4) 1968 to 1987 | -0.225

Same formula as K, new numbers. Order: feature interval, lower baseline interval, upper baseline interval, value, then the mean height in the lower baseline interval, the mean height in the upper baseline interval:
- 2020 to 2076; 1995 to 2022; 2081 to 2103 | -0.07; 261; 262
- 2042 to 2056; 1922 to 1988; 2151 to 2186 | -0.20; 230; 237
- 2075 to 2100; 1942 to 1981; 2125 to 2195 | -0.08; 248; 240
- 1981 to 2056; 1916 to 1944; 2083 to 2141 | -0.23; 176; 261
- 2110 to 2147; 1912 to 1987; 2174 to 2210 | -0.04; 214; 254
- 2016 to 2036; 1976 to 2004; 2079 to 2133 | -0.09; 250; 264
